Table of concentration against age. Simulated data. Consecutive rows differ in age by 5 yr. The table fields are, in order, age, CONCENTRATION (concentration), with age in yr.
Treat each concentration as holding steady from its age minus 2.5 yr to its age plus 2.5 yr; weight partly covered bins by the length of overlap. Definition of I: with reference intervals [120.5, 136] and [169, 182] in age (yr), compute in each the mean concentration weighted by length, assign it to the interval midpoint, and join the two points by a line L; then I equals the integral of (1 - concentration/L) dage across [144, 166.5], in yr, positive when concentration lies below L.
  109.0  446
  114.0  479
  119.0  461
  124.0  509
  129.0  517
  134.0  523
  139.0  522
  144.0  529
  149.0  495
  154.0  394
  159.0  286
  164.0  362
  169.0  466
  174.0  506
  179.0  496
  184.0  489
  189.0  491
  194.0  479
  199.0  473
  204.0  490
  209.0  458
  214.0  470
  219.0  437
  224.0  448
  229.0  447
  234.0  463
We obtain 4.57 yr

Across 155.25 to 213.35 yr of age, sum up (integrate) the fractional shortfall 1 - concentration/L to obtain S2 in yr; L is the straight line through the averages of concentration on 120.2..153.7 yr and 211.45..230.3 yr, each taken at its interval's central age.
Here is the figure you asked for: 2.5 yr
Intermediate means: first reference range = 506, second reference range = 451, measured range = 453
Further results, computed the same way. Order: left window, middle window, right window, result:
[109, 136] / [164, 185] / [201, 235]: 0.0 yr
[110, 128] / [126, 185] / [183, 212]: 2.0 yr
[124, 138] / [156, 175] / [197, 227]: 3.7 yr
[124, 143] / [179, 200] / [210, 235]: -0.3 yr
